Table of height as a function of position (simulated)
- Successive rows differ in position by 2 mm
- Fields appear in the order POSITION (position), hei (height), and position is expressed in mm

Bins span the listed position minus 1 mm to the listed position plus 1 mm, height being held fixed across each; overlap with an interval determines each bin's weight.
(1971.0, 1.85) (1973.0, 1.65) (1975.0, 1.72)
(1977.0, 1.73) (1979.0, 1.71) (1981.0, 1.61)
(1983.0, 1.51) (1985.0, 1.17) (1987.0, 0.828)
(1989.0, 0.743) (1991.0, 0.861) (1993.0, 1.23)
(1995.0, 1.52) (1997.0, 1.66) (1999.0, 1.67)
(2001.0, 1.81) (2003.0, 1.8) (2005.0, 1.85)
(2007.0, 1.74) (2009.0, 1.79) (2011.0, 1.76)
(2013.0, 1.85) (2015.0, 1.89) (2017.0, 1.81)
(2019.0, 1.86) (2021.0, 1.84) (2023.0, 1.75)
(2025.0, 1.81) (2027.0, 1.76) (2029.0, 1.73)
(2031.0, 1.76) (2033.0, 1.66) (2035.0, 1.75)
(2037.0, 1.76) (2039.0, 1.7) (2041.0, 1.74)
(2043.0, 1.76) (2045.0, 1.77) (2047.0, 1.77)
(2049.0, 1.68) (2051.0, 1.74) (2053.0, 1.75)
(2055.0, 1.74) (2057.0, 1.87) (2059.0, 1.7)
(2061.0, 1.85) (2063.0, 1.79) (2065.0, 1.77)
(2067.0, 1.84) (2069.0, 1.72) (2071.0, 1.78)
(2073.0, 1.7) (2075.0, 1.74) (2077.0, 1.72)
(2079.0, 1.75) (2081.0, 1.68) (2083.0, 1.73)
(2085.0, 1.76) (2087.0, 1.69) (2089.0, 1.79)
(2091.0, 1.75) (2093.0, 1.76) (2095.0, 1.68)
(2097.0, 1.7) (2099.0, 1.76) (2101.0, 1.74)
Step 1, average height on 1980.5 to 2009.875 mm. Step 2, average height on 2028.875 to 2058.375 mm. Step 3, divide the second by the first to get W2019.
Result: 1.2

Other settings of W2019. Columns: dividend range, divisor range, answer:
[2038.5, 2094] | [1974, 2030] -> 1.09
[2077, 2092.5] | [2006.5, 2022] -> 0.95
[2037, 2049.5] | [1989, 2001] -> 1.27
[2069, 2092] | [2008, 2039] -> 0.97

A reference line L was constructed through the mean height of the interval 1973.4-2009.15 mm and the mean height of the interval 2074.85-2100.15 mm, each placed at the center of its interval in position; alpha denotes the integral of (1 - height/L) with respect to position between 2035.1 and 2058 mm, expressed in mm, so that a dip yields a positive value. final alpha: -1.73 mm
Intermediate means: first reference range 1.49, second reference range 1.73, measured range 1.75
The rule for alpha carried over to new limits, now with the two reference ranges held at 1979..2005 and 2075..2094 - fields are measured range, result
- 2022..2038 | -2.18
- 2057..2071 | -1.04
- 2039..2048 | -0.94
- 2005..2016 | -2.57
